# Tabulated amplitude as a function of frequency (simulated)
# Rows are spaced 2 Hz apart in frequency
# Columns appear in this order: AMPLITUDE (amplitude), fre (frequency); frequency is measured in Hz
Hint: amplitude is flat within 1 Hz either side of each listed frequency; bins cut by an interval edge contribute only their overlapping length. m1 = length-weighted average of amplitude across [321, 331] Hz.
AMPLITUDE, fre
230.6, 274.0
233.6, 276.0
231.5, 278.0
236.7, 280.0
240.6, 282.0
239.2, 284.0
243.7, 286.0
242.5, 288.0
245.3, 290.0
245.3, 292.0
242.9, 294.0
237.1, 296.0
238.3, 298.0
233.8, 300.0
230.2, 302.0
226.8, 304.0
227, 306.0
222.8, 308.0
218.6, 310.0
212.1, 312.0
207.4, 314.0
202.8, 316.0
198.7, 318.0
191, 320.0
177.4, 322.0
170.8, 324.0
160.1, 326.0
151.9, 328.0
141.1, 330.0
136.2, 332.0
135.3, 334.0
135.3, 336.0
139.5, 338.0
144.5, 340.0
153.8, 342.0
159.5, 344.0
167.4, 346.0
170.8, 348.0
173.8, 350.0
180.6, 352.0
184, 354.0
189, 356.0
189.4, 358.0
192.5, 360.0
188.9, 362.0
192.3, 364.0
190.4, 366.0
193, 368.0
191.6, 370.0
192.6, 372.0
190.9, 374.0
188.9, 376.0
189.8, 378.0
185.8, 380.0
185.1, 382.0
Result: 160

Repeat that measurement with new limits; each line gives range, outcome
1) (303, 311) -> 224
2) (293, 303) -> 236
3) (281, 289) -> 242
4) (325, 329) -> 156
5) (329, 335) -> 138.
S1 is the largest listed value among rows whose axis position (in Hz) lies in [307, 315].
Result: 222.8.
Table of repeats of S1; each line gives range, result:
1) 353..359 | 189.4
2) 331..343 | 153.8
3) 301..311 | 230.2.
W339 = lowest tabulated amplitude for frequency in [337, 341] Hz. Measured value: 139.5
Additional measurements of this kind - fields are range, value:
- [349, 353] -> 173.8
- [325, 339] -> 135.3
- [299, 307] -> 226.8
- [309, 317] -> 202.8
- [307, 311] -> 218.6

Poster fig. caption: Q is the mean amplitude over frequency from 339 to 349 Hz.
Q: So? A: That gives 159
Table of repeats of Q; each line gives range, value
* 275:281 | 234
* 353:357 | 186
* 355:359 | 189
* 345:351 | 171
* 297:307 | 231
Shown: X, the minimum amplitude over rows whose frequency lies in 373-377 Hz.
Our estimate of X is 188.9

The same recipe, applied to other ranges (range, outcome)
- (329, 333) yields 136.2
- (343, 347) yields 159.5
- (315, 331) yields 141.1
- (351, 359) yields 180.6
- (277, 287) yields 231.5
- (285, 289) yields 242.5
